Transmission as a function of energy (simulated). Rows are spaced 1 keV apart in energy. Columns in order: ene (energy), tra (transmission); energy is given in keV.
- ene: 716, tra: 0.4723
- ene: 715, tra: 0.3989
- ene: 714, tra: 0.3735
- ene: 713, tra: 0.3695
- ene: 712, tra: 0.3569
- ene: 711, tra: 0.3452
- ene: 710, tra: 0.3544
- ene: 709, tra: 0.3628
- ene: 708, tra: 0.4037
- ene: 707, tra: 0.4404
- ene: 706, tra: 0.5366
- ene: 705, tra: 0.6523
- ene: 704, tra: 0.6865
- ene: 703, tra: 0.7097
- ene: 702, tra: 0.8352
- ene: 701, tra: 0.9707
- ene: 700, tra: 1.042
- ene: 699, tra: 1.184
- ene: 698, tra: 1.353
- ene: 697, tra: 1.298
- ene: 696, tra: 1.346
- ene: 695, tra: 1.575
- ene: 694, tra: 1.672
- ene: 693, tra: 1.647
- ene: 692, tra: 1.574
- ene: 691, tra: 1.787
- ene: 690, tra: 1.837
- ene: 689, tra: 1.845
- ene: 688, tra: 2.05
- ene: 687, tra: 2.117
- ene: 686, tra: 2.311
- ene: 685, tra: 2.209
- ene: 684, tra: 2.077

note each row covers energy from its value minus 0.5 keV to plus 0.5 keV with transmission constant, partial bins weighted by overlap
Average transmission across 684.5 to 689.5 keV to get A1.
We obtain 2.11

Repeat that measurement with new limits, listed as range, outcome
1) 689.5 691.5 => 1.81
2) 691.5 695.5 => 1.62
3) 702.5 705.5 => 0.683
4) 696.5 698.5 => 1.33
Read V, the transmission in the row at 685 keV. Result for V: 2.209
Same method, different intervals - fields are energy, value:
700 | 1.042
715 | 0.3989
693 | 1.647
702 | 0.8352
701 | 0.9707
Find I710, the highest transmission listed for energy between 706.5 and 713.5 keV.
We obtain 0.4404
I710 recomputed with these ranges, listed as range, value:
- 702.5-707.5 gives 0.7097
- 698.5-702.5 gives 1.184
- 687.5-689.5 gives 2.05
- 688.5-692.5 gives 1.845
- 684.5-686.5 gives 2.311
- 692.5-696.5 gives 1.672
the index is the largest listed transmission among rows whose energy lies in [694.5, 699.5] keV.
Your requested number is 1.575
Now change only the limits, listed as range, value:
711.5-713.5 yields 0.3695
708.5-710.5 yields 0.3628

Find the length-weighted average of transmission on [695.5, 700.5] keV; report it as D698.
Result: 1.24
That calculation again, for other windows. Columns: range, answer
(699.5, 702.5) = 0.949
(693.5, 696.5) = 1.53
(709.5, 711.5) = 0.35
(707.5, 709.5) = 0.383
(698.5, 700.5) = 1.11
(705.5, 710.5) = 0.42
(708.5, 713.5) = 0.358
